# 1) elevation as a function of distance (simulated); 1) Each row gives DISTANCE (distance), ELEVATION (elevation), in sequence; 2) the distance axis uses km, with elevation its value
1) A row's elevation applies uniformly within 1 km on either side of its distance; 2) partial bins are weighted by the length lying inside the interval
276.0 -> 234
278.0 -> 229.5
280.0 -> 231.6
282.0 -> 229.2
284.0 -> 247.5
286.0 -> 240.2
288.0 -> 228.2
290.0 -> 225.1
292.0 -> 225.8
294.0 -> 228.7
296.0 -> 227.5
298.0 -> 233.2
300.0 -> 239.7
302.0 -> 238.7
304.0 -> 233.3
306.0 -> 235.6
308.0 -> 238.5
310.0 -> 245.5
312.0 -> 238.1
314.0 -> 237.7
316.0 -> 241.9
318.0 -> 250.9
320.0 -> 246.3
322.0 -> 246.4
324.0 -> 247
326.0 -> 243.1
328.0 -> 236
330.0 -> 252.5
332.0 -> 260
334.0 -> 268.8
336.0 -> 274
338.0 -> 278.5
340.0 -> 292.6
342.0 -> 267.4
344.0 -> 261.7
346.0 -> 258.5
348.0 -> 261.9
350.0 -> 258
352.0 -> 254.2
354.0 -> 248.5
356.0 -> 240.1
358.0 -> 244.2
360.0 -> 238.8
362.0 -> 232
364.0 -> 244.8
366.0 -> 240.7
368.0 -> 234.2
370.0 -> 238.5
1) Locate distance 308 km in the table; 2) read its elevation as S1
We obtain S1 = 238.5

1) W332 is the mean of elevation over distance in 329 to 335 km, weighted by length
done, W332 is 260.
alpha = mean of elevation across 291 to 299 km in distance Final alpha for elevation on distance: 229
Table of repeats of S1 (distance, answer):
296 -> 227.5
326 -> 243.1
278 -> 229.5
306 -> 235.6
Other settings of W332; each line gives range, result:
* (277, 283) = 230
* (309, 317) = 241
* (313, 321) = 244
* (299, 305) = 237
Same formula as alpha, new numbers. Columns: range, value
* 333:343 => 276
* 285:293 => 230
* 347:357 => 253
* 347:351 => 260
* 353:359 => 244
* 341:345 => 265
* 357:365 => 240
